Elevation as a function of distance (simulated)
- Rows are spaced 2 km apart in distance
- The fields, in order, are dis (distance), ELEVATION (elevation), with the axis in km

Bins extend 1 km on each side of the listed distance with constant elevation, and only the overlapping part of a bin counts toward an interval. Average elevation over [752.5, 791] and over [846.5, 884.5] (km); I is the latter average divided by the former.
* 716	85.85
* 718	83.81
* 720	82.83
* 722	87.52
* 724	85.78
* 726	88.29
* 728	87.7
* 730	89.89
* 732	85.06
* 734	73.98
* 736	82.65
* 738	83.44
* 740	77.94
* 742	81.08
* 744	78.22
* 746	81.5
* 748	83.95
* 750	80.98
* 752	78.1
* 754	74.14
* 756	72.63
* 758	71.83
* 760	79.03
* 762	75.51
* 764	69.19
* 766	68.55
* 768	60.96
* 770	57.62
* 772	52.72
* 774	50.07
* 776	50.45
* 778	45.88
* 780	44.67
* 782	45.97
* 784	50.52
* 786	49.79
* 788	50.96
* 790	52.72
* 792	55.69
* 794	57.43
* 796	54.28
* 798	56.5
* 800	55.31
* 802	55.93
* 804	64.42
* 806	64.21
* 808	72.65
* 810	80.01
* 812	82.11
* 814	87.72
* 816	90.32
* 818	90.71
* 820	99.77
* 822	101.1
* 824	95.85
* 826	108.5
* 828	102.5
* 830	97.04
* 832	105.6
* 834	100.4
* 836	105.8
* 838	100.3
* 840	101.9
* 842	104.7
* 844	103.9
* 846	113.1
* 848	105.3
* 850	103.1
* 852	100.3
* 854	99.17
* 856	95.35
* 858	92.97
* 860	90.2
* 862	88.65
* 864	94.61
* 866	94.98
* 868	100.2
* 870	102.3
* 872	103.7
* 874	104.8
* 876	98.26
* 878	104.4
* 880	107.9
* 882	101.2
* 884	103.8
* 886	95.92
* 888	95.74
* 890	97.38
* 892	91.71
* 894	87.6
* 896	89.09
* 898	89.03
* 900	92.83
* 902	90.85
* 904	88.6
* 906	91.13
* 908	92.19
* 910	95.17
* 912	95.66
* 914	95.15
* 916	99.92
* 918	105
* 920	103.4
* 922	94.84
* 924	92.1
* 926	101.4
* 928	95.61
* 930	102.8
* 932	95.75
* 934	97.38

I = 1.68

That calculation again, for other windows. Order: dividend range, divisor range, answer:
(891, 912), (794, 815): 1.36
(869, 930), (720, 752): 1.17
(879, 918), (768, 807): 1.77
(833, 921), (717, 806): 1.43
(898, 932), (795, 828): 1.21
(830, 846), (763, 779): 1.82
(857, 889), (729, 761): 1.24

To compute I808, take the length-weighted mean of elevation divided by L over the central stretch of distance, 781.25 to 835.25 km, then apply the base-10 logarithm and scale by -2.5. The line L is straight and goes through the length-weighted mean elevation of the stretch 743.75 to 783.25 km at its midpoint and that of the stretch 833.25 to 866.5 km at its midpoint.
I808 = 0.13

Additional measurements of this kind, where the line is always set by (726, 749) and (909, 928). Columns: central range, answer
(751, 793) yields 0.38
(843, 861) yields -0.09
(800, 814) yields 0.25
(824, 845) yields -0.13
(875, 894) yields -0.04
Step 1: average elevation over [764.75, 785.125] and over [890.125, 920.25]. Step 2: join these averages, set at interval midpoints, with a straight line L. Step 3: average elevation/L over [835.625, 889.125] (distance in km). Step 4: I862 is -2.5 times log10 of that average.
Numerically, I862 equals -0.25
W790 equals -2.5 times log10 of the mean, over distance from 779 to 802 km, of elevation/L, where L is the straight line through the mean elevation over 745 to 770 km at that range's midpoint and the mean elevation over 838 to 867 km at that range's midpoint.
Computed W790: 0.50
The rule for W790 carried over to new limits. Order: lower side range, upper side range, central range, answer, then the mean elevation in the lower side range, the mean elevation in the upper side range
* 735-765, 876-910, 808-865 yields -0.11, 78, 95.1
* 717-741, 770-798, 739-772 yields -0.08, 84.1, 51.3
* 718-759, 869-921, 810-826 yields -0.04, 81.4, 97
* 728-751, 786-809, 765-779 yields 0.24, 82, 57.8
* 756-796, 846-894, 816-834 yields -0.25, 57.7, 98.8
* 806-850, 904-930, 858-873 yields 0.01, 97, 96.7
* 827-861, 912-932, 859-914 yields 0.04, 101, 98.6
